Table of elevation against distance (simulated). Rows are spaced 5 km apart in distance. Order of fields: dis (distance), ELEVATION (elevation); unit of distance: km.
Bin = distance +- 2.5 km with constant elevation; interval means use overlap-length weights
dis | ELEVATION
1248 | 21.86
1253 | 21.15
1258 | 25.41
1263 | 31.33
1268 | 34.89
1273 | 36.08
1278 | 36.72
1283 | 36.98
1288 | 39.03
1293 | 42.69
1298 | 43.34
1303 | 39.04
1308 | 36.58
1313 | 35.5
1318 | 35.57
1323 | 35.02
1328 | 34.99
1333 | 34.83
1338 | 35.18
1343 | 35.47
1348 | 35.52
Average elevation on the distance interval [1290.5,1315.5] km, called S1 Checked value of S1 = 39.4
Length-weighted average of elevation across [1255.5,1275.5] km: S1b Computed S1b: 31.9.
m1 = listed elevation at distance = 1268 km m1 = 34.89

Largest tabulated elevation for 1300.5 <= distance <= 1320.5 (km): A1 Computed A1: 39.04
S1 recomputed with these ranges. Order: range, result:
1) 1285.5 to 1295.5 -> 40.9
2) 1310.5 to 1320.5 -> 35.5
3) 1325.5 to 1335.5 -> 34.9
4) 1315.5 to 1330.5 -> 35.2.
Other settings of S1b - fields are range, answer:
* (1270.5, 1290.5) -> 37.2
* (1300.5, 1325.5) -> 36.3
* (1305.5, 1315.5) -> 36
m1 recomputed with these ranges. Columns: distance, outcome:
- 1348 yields 35.52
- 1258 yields 25.41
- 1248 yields 21.86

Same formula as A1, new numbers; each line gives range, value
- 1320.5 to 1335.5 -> 35.02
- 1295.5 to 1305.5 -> 43.34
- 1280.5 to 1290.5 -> 39.03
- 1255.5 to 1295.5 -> 42.69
